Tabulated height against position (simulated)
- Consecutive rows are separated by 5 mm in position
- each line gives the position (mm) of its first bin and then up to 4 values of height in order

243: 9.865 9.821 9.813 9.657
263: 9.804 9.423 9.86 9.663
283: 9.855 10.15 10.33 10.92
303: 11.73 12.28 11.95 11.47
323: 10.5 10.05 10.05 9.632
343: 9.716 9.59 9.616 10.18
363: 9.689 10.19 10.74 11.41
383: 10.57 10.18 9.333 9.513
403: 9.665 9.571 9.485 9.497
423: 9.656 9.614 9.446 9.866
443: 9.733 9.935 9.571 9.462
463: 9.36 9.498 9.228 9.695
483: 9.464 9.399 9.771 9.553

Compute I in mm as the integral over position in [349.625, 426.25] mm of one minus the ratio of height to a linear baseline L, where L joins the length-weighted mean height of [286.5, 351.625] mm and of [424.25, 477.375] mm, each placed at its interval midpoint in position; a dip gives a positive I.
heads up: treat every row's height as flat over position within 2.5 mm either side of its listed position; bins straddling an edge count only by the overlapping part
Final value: 1.0 mm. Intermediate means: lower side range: 10.6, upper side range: 9.58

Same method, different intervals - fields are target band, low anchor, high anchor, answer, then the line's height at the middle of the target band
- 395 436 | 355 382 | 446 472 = 1.7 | 9.97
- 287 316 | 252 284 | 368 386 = -3.6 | 10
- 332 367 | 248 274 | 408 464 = -0.5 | 9.66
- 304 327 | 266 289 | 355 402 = -3.6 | 9.93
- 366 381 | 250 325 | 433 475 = -1.2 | 10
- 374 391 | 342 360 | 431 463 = -1.7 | 9.73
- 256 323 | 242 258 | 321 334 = -3.6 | 10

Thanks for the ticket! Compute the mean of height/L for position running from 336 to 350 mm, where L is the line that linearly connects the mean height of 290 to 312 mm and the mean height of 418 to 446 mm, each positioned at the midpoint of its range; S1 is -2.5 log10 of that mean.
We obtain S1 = 0.12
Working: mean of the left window 11.3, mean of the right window 9.65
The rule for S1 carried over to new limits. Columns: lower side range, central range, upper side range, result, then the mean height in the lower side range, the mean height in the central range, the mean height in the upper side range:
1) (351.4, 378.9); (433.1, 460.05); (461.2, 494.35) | 0.00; 10.3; 9.69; 9.48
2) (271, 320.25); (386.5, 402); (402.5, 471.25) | 0.04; 10.8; 9.64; 9.59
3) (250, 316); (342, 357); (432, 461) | 0.05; 10.4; 9.69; 9.68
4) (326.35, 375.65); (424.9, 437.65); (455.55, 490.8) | 0.00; 9.95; 9.59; 9.45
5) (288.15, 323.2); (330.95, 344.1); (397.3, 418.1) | 0.10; 11.3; 9.8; 9.55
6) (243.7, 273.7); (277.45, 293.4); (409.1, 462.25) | -0.03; 9.73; 10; 9.62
